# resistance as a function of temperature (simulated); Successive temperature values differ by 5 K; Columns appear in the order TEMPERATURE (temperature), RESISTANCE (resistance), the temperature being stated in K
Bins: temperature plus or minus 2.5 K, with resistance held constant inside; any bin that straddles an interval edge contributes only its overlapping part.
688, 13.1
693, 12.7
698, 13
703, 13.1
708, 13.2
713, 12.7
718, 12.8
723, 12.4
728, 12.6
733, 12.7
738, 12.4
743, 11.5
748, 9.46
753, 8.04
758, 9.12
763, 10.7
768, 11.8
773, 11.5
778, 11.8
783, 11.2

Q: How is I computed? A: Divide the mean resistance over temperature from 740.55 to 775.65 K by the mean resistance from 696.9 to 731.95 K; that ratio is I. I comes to 0.8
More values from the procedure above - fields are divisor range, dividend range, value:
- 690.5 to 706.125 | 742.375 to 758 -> 0.72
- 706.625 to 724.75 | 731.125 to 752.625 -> 0.87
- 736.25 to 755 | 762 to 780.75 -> 1.11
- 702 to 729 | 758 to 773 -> 0.85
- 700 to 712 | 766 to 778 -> 0.89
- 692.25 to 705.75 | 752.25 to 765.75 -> 0.73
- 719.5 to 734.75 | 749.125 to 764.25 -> 0.73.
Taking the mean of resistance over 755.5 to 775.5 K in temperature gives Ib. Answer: 10.8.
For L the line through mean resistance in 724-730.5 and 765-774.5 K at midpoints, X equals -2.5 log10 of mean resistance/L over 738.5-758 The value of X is 0.22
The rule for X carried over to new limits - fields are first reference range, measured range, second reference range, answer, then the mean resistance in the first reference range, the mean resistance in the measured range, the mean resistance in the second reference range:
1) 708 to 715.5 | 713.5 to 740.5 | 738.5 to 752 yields -0.07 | 12.9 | 12.6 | 10.5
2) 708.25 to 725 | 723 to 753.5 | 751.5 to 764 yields -0.05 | 12.7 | 11.4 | 9.22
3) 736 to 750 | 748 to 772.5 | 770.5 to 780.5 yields 0.14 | 11.1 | 10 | 11.7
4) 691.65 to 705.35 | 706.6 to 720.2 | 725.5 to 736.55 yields -0.01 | 13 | 12.9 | 12.6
